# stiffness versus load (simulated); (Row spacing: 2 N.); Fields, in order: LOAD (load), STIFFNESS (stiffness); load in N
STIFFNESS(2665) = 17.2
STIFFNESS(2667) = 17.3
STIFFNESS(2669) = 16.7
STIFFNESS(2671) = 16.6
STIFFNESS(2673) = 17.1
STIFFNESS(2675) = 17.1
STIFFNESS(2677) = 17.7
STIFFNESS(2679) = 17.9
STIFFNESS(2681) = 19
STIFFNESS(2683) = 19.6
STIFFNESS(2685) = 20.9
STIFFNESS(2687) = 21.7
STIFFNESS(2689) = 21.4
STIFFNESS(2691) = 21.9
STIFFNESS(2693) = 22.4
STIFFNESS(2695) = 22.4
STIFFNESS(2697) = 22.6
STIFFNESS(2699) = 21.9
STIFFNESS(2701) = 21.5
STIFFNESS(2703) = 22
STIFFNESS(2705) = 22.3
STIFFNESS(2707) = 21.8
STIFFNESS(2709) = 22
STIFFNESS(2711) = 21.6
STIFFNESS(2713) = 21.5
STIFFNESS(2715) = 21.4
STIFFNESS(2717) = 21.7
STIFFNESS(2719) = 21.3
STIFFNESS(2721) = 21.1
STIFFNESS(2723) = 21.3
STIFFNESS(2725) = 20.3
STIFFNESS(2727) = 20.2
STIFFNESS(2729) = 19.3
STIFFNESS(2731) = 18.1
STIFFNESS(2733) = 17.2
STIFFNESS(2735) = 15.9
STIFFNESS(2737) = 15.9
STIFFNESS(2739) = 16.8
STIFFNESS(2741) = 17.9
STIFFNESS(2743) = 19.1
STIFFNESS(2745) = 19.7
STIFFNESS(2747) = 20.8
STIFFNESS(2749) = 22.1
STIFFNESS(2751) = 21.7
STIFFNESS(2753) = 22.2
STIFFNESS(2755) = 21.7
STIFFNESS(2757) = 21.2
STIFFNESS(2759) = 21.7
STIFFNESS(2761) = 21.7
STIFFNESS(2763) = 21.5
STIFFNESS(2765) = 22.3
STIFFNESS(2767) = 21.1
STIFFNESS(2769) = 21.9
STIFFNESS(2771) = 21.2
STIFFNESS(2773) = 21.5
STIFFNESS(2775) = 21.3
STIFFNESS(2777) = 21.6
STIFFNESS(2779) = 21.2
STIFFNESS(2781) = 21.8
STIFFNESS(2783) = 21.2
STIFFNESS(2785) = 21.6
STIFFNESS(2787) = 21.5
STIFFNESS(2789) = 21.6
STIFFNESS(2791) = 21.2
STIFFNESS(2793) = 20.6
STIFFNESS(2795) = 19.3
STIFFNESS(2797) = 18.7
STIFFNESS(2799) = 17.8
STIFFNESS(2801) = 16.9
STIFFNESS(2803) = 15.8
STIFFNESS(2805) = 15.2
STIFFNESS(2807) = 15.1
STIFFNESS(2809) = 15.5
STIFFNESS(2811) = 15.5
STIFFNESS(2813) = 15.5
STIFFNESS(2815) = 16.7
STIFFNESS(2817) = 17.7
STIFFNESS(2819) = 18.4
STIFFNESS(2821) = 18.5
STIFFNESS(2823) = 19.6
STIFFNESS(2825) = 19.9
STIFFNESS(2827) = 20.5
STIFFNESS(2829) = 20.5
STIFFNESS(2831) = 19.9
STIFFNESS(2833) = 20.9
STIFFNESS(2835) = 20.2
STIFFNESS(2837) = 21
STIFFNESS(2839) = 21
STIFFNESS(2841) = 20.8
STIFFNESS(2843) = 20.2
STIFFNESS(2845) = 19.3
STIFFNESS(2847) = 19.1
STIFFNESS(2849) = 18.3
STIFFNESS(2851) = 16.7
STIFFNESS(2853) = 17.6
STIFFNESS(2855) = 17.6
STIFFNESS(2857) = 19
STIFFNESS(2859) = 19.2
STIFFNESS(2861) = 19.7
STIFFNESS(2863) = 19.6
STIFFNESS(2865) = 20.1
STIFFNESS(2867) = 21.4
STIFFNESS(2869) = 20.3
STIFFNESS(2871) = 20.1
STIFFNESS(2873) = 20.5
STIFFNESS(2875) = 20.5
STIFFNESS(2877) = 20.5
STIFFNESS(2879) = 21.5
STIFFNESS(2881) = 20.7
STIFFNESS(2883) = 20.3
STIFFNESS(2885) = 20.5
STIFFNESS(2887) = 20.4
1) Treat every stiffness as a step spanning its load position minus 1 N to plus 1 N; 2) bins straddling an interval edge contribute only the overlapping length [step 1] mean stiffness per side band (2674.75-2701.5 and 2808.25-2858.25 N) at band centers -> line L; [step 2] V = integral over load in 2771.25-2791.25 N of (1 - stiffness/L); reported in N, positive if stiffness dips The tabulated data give -2.03 N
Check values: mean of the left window 20.7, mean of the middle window 21.4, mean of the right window 18.8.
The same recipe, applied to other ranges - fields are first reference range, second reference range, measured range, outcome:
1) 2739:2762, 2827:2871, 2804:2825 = 3.3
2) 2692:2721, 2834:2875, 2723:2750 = 3.3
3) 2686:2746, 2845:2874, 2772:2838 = 1.6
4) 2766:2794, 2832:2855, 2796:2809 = 2.6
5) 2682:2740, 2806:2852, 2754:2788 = -3.2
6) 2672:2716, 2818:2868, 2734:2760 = 0.8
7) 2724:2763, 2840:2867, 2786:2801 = -0.3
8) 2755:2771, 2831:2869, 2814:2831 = 1.0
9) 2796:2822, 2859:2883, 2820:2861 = -2.1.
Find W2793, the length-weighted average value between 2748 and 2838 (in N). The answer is 19.9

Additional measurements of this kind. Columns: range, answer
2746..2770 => 21.7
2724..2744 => 18.1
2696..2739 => 20.4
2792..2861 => 18.5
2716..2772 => 20.2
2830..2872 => 19.6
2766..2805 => 20.3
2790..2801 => 19.3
